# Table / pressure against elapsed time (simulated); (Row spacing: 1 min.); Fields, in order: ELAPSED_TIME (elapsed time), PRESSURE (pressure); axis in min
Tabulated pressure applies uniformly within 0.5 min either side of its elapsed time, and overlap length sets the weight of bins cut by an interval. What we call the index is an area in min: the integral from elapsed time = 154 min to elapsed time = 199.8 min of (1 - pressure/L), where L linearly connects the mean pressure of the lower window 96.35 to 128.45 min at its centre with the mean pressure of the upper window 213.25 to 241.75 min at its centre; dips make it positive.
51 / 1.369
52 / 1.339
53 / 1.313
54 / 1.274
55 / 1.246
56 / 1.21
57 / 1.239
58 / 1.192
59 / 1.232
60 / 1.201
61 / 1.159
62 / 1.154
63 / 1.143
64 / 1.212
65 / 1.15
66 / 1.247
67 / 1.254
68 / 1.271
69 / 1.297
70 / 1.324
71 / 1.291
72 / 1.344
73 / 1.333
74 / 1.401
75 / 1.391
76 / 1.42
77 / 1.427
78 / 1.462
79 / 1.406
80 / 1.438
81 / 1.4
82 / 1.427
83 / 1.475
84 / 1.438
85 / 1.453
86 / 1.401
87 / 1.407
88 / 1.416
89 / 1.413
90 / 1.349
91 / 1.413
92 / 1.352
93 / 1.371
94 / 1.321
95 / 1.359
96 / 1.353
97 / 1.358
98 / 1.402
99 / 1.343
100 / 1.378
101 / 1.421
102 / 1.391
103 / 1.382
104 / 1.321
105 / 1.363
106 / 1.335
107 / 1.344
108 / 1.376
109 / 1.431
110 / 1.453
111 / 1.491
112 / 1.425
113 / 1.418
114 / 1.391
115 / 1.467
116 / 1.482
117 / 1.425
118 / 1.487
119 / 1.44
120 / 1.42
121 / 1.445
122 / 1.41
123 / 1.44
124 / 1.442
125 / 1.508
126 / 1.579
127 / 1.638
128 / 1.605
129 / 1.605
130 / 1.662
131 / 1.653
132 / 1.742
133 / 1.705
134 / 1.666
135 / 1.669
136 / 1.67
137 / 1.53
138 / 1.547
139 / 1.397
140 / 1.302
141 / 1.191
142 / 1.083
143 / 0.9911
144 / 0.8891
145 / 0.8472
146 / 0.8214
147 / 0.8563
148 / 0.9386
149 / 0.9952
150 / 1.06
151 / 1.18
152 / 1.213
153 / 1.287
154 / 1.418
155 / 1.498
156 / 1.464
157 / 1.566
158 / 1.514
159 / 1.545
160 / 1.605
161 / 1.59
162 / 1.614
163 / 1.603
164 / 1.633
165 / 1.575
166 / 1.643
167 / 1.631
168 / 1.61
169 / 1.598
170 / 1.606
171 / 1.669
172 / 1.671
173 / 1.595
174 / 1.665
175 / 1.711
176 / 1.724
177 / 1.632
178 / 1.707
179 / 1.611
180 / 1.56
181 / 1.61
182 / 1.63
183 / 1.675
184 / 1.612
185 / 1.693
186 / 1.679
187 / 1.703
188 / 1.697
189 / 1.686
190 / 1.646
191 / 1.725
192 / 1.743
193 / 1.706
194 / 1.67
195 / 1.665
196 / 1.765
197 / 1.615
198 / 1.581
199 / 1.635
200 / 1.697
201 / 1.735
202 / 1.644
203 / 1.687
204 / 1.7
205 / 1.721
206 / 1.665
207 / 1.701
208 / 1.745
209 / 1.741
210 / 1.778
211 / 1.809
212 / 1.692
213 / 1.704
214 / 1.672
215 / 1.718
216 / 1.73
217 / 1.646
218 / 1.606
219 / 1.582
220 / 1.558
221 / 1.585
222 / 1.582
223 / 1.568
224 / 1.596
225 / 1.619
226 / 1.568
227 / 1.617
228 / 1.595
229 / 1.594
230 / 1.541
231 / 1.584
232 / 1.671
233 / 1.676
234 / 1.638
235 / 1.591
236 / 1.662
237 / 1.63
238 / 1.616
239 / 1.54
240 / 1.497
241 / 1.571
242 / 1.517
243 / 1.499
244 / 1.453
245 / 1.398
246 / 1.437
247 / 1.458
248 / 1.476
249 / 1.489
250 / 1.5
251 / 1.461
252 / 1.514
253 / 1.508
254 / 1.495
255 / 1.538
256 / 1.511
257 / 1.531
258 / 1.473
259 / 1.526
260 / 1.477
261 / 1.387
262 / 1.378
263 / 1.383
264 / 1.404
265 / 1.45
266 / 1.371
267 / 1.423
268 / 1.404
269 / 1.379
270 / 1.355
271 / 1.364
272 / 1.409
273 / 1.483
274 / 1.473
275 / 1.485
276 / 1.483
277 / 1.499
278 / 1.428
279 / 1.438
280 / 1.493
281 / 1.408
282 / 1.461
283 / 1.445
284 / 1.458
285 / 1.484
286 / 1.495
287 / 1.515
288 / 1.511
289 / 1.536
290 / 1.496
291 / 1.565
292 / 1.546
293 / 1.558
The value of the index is -3.1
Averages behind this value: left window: 1.43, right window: 1.61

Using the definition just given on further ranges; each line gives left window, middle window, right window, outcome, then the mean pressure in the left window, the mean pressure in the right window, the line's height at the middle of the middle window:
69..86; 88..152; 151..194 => 4.82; 1.4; 1.6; 1.49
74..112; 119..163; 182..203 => 3.92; 1.4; 1.68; 1.53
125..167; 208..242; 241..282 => -4.46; 1.41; 1.46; 1.44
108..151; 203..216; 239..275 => -2.63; 1.38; 1.46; 1.43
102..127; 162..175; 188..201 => -0.23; 1.43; 1.68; 1.6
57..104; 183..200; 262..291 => -3.33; 1.34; 1.45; 1.4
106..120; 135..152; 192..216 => 3.99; 1.43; 1.7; 1.52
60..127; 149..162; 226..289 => 0.18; 1.38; 1.49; 1.42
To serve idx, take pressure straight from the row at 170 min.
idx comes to 1.606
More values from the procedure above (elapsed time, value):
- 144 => 0.8891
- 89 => 1.413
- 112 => 1.425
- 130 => 1.662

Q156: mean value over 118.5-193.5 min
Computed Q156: 1.5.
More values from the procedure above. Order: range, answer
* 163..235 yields 1.65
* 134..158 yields 1.25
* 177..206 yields 1.67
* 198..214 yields 1.71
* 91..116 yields 1.39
